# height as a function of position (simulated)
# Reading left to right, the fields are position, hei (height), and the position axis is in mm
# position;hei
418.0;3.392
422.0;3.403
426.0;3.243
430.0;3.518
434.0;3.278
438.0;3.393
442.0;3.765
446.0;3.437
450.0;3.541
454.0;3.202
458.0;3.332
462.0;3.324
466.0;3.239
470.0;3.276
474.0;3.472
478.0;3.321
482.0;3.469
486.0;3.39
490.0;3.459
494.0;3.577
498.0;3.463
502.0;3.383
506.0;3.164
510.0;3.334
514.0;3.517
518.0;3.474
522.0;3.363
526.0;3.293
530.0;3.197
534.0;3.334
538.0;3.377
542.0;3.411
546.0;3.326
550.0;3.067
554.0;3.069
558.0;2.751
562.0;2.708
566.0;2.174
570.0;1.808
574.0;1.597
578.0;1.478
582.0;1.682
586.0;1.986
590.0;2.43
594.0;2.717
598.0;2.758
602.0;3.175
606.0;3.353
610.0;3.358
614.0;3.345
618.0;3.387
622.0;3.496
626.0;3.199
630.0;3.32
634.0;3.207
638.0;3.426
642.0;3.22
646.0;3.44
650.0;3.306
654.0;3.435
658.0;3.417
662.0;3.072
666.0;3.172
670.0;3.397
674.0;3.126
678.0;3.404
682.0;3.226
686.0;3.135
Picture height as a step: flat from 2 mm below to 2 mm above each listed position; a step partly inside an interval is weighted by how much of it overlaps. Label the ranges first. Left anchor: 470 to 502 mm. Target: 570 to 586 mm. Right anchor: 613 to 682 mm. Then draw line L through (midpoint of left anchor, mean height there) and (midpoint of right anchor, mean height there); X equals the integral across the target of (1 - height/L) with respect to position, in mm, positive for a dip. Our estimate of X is 8.1 mm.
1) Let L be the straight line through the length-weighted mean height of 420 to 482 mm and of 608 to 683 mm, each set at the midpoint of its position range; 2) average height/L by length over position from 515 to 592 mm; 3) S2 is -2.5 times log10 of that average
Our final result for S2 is 0.23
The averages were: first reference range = 3.39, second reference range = 3.31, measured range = 2.72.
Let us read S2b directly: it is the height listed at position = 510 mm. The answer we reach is 3.334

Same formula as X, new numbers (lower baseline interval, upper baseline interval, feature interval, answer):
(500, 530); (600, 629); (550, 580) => 9.5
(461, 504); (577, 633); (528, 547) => -1.0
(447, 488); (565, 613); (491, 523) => -3.9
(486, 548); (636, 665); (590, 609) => 2.2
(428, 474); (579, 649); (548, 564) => 1.3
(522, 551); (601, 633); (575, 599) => 8.6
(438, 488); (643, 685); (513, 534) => 0.0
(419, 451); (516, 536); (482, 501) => -0.5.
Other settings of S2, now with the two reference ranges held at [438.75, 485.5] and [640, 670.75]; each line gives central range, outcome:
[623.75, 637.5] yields 0.02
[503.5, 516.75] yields 0.01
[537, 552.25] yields 0.02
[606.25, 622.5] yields -0.02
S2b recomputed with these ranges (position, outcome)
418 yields 3.392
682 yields 3.226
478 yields 3.321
